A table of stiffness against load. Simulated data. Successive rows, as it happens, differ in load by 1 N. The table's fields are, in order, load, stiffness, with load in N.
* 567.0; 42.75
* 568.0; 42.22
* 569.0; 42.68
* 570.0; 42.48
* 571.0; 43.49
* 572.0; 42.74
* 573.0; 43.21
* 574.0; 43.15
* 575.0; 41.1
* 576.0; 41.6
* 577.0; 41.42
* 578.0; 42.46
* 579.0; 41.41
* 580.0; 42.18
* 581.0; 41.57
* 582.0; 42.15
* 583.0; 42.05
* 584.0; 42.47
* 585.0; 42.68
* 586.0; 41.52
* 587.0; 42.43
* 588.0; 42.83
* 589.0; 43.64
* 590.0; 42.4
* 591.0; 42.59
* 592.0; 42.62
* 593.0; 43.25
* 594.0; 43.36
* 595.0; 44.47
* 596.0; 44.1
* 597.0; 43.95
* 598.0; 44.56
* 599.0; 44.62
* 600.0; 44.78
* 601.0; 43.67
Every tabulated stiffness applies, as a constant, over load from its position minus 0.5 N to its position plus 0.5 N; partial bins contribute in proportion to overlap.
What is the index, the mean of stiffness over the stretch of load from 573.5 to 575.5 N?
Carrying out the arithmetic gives 42.1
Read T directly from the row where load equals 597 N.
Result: 43.95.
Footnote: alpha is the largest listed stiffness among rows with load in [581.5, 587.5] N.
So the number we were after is 42.68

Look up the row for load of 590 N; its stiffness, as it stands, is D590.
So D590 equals 42.4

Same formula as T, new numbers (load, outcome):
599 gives 44.62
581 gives 41.57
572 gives 42.74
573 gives 43.21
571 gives 43.49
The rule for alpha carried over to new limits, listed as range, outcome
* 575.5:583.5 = 42.46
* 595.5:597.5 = 44.1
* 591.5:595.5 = 44.47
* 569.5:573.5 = 43.49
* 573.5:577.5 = 43.15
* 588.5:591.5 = 43.64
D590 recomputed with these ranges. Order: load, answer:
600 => 44.78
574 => 43.15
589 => 43.64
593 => 43.25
